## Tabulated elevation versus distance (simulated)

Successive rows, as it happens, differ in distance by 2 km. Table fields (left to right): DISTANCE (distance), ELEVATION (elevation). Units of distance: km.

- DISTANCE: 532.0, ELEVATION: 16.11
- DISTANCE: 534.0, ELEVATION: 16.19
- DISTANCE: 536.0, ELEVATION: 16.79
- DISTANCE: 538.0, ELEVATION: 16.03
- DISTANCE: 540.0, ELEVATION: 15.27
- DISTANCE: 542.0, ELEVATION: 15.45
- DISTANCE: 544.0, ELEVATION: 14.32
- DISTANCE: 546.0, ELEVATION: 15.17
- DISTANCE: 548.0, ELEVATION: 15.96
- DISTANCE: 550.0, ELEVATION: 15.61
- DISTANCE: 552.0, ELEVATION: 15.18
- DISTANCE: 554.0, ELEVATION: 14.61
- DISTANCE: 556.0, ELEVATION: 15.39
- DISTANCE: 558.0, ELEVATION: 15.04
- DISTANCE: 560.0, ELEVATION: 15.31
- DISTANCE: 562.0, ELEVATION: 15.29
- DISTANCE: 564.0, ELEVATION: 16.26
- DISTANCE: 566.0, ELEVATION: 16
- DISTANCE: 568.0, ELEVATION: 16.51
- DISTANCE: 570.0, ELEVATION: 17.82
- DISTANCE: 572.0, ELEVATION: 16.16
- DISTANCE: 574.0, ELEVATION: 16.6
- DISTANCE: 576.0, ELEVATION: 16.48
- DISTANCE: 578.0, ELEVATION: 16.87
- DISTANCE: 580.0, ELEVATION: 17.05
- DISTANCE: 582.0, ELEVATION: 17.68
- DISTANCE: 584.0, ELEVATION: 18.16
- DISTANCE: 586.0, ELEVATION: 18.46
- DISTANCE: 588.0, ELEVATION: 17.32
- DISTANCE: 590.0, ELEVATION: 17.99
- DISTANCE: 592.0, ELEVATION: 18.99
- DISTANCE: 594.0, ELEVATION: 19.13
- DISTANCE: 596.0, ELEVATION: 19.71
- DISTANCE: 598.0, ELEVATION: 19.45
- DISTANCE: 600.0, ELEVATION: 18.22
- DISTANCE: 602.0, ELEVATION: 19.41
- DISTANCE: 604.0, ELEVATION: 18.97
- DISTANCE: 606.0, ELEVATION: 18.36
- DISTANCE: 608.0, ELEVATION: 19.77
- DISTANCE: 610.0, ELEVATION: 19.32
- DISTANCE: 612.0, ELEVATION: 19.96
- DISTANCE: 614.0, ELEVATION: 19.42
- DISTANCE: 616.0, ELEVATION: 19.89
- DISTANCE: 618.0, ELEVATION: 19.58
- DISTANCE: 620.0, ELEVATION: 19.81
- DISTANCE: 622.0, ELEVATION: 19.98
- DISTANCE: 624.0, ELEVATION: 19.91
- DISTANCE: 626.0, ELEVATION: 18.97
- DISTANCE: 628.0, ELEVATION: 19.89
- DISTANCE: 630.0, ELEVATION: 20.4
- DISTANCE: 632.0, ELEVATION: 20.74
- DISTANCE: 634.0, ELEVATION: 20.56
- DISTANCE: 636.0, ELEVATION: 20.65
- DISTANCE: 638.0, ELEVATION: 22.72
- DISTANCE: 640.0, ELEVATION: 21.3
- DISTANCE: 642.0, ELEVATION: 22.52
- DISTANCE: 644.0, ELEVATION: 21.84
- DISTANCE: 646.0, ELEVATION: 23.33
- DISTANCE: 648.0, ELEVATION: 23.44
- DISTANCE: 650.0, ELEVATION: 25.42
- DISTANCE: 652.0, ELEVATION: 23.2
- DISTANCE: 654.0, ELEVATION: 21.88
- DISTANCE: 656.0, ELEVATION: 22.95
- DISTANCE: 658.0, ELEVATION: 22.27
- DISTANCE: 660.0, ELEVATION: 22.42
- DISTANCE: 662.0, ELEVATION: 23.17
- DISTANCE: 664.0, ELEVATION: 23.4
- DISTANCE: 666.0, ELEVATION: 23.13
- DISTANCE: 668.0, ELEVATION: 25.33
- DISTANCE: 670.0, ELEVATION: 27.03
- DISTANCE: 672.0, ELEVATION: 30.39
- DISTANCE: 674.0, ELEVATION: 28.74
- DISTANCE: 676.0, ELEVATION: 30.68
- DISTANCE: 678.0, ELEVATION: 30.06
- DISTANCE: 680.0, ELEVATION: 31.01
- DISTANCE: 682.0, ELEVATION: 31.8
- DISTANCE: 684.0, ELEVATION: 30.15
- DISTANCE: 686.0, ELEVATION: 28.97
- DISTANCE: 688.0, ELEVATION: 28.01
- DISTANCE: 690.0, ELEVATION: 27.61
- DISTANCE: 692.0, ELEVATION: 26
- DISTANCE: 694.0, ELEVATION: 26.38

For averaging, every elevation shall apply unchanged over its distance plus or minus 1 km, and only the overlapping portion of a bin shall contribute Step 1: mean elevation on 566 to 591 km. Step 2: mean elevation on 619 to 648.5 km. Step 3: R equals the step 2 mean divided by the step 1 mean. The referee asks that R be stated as 1.22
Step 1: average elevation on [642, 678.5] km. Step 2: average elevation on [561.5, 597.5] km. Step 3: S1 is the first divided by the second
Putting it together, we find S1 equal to 1.4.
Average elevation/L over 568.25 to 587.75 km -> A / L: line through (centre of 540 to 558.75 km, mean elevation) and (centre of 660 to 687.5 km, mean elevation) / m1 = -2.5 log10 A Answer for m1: 0.05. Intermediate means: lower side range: 15.2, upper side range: 27.8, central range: 17.2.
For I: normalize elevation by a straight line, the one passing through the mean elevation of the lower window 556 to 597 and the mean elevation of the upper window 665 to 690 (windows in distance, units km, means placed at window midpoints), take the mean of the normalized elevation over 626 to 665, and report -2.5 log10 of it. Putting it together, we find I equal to 0.13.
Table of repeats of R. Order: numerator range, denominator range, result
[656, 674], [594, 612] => 1.29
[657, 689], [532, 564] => 1.76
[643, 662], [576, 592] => 1.30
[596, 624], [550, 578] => 1.22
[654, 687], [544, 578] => 1.69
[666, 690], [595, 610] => 1.51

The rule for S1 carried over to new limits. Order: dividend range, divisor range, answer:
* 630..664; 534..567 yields 1.44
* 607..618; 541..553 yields 1.29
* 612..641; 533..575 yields 1.29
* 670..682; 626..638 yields 1.46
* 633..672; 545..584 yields 1.44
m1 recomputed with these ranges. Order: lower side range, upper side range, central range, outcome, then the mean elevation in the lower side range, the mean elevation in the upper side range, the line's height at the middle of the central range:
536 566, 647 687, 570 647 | 0.08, 15.4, 26.3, 20.8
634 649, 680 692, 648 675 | 0.03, 22.1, 29.2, 25.3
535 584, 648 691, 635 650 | 0.07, 16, 26.5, 23.9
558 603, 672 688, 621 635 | 0.17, 17.4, 30.1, 23.5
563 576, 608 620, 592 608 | -0.02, 16.6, 19.7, 18.7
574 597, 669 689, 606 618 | 0.09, 17.9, 29.7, 21.3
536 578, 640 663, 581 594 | -0.01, 15.8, 22.9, 18.1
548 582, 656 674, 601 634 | 0.05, 16.1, 24.8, 20.6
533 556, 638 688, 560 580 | 0.08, 15.5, 25.6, 17.7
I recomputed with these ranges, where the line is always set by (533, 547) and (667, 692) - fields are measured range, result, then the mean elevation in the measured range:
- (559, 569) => 0.131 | 15.9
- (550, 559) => 0.127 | 15.1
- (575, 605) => 0.121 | 18.3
